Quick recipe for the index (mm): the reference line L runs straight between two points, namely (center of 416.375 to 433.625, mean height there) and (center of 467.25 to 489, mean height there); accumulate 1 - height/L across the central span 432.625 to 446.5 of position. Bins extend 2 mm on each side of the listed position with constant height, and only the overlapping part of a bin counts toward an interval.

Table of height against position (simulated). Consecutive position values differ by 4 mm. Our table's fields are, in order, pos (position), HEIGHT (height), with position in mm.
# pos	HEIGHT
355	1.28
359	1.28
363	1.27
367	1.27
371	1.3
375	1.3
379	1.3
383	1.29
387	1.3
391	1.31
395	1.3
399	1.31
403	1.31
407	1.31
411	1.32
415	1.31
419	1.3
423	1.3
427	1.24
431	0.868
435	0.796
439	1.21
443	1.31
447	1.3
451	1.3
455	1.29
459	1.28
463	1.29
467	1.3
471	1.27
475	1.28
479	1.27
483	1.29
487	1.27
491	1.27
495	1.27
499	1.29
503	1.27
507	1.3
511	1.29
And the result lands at 0.9 mm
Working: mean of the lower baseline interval 1.17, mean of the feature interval 1.12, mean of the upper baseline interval 1.28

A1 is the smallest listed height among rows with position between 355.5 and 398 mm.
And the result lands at 1.27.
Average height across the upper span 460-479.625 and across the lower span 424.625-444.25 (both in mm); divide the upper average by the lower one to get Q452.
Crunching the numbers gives 1.19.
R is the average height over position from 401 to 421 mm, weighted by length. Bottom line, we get 1.31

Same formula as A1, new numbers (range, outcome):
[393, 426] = 1.3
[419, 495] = 0.796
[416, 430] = 1.24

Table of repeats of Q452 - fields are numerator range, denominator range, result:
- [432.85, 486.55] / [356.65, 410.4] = 0.96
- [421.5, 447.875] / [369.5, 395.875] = 0.87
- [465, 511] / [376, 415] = 0.98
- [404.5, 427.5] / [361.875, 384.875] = 1.01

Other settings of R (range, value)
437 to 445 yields 1.26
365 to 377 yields 1.29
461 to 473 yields 1.29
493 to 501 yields 1.28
